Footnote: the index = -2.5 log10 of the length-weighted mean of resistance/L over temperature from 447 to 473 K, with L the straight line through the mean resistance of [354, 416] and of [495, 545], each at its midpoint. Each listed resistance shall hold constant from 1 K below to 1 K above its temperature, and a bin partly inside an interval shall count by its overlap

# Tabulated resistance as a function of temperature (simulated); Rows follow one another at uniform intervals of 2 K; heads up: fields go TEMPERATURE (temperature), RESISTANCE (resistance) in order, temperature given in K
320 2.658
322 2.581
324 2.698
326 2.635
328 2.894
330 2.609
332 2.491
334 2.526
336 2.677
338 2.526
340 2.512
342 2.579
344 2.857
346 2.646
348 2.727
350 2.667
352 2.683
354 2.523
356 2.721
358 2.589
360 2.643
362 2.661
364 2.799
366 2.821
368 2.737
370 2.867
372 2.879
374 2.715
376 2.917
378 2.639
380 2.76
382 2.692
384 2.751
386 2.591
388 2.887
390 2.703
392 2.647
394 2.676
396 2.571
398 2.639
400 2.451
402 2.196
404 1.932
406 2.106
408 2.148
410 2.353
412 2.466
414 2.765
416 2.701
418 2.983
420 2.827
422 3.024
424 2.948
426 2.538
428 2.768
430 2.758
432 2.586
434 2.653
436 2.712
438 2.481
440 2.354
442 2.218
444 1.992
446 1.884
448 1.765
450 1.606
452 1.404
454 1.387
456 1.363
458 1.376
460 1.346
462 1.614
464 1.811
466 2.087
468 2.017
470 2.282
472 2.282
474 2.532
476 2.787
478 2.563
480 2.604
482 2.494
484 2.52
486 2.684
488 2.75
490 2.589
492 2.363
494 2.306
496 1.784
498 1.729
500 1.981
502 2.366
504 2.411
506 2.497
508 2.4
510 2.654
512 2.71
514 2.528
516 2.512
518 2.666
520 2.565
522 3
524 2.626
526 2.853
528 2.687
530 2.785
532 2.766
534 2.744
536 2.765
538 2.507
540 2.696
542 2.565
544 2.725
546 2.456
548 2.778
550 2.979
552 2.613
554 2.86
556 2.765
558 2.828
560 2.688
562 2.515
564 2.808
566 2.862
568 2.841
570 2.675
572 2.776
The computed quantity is 0.44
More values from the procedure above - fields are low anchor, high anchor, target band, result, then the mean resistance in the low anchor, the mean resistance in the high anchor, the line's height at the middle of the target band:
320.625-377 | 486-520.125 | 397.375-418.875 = 0.066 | 2.68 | 2.4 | 2.58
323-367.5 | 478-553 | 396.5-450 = 0.067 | 2.66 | 2.56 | 2.61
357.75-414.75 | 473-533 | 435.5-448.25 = 0.164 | 2.61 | 2.52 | 2.57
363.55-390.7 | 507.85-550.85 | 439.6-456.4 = 0.471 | 2.77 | 2.68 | 2.73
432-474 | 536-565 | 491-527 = -0.022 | 1.96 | 2.7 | 2.39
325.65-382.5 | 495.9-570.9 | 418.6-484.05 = 0.188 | 2.69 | 2.62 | 2.65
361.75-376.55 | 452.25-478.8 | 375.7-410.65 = 0.026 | 2.8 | 1.94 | 2.59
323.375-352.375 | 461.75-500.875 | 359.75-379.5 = -0.082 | 2.65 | 2.3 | 2.57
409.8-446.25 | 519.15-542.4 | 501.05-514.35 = 0.076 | 2.6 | 2.72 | 2.69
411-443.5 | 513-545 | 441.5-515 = 0.236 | 2.66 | 2.69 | 2.68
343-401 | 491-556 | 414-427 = -0.068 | 2.71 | 2.56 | 2.66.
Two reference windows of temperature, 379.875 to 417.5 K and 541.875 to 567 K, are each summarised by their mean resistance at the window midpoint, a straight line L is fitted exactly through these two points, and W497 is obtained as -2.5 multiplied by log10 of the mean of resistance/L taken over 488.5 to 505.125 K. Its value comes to 0.20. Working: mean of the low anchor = 2.53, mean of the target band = 2.21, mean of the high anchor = 2.73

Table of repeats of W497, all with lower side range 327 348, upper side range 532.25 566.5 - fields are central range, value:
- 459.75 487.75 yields 0.17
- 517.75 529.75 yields -0.01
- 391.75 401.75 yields 0.04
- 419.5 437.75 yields -0.03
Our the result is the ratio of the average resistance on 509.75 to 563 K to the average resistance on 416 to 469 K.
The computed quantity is 1.24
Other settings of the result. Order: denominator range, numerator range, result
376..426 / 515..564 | 1.04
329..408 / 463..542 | 0.95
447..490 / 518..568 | 1.32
